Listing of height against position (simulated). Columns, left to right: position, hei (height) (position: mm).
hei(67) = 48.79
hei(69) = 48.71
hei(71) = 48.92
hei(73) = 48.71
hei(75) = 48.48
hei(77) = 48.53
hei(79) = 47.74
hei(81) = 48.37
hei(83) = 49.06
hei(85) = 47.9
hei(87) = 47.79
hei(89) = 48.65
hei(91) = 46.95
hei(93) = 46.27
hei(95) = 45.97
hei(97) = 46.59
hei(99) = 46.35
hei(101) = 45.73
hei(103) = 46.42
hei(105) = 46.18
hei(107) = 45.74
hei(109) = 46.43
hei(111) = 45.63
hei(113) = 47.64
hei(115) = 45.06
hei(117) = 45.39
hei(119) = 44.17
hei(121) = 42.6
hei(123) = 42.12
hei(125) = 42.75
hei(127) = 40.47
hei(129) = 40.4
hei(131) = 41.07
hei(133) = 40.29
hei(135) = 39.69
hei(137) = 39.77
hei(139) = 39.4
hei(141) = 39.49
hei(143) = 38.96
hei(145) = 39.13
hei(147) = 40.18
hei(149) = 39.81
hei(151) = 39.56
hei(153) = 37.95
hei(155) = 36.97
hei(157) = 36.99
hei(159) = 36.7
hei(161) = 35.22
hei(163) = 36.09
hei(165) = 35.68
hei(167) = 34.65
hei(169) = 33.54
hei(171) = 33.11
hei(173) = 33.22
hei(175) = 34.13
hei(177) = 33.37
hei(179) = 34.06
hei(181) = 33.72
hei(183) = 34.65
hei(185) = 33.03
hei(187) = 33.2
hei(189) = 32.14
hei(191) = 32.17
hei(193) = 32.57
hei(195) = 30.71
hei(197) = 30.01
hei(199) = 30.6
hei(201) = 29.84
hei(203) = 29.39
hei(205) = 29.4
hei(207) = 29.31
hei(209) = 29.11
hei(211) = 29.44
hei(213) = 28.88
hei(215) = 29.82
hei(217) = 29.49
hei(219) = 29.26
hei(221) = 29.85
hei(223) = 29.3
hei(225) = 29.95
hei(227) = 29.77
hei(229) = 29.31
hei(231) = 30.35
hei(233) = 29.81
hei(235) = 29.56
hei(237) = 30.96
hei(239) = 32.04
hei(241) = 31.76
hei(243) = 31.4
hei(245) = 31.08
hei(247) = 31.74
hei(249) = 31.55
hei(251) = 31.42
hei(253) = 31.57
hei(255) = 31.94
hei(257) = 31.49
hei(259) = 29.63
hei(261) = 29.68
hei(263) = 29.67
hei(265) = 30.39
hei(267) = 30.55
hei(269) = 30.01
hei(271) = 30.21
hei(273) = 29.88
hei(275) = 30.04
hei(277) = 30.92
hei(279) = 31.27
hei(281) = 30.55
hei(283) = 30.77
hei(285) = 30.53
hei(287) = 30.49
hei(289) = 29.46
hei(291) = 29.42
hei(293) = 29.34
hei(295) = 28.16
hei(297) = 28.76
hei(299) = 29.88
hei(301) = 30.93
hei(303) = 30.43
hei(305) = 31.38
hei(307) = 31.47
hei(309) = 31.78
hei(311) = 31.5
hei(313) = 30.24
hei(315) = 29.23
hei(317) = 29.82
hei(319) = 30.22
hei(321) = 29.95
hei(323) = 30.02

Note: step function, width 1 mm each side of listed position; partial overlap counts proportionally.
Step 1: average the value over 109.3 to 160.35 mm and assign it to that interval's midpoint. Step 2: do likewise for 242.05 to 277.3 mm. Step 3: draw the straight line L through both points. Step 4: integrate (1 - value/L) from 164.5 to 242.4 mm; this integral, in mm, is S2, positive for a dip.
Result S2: 8.9 mm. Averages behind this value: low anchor 40.9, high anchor 30.7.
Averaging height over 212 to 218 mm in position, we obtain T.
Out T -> 29.4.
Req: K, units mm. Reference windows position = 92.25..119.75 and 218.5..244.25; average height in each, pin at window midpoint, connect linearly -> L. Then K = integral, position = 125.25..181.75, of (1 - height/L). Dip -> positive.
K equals 3.83 mm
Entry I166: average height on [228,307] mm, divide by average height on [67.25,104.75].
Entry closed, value 0.64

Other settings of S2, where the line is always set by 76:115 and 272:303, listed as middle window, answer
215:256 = 4.7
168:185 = 2.6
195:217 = 4.5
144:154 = 0.7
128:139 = 0.9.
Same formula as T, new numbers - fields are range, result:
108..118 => 46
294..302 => 29.4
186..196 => 32.2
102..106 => 46.3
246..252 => 31.6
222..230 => 29.6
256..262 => 30.3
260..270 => 30.1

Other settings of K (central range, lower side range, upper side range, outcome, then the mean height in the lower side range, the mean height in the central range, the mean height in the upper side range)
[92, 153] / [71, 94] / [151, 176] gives -1.5 mm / 48.1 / 42.9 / 35.5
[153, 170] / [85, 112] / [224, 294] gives 1.9 mm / 46.6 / 35.9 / 30.5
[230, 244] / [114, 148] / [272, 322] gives 1.4 mm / 41.2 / 30.8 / 30.3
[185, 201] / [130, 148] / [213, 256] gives 1.4 mm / 39.8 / 31.6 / 30.5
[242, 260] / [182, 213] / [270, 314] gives -0.4 mm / 31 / 31.3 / 30.3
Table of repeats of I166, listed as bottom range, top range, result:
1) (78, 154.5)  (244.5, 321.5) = 0.70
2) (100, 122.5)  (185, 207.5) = 0.68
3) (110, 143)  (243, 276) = 0.73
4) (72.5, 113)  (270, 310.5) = 0.64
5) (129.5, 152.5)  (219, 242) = 0.76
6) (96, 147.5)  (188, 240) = 0.70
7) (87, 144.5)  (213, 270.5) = 0.69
